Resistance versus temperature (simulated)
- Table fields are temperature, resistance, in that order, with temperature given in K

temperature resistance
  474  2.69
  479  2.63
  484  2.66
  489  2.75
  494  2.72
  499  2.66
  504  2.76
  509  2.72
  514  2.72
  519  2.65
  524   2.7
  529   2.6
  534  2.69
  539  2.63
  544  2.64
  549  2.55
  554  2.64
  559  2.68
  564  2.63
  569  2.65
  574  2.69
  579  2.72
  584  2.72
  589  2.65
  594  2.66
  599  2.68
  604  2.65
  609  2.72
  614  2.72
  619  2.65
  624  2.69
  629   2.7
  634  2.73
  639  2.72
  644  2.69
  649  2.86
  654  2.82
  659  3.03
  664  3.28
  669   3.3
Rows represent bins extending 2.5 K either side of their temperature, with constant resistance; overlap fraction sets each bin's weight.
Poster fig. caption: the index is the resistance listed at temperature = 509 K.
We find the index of 2.72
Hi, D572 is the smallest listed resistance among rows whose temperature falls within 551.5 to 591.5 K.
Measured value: 2.63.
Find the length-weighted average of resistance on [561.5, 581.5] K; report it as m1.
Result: 2.67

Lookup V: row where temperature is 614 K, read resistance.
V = 2.72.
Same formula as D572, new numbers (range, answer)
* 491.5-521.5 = 2.65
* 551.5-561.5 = 2.64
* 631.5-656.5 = 2.69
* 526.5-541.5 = 2.6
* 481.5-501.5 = 2.66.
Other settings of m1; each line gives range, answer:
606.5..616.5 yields 2.72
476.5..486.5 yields 2.65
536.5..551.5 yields 2.61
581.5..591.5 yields 2.69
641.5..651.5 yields 2.77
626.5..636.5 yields 2.71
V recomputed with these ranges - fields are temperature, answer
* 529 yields 2.6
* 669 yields 3.3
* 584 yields 2.72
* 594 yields 2.66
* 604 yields 2.65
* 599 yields 2.68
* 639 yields 2.72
